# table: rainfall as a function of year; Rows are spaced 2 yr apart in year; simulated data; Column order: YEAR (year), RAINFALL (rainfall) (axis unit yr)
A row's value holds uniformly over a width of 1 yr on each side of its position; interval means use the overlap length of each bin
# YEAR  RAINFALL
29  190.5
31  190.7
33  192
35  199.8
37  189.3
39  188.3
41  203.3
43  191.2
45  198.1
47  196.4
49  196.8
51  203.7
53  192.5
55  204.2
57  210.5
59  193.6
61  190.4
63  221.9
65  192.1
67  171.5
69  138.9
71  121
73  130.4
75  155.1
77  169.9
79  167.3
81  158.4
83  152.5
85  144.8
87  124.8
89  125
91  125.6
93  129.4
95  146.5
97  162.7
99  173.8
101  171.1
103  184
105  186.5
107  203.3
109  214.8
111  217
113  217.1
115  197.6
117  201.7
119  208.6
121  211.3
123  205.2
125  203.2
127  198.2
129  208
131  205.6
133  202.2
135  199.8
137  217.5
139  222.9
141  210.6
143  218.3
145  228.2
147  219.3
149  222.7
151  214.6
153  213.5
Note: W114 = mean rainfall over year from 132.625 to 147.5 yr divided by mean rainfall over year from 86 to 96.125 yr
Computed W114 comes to 1.65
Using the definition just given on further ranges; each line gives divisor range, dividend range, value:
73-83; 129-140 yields 1.32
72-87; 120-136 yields 1.34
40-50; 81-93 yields 0.69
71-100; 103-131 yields 1.40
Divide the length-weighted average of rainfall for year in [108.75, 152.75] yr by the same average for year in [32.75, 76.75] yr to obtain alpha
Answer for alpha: 1.1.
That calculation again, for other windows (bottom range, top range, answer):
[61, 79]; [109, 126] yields 1.27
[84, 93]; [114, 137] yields 1.57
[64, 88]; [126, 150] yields 1.40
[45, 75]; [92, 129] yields 1.05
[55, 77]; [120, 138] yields 1.18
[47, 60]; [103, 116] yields 1.02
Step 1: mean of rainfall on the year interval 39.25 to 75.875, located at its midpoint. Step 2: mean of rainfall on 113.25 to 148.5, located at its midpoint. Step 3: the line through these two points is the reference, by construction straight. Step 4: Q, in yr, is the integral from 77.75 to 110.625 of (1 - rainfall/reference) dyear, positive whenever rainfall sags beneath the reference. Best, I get 5.9 yr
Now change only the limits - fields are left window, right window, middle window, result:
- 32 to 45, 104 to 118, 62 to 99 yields 8.8 yr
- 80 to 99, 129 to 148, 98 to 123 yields -3.8 yr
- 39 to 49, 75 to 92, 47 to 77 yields -1.0 yr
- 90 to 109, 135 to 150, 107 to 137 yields -2.0 yr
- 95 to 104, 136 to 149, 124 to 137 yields 0.1 yr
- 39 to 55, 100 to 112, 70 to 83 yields 3.1 yr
